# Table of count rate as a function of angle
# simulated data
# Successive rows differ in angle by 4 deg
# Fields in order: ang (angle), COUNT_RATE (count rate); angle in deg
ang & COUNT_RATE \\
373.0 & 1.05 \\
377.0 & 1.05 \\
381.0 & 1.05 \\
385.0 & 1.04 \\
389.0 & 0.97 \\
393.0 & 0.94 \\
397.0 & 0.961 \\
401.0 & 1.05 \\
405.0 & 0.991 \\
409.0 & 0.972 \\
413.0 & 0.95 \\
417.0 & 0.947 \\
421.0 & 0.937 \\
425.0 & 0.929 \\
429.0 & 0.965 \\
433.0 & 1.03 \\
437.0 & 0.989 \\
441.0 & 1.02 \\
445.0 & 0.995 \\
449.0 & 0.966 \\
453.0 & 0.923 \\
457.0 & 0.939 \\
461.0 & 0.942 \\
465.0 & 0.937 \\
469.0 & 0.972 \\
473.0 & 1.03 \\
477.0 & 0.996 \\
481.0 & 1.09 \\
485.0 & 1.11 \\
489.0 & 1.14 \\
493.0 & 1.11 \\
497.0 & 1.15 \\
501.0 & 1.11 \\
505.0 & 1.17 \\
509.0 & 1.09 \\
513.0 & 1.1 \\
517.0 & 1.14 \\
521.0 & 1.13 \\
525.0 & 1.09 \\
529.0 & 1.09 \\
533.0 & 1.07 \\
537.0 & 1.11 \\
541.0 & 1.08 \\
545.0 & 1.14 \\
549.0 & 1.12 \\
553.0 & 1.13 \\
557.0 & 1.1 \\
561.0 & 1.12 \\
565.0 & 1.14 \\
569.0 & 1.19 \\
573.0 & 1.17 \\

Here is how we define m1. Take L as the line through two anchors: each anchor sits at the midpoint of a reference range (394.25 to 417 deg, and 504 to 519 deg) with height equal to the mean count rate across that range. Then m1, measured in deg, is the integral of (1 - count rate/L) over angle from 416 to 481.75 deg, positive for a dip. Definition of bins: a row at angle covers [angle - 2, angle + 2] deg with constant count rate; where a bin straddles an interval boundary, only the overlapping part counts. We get 4.0 deg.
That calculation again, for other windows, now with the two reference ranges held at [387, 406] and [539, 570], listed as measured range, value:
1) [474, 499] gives -0.77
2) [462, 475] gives 0.88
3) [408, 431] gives 1.23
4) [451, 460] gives 0.90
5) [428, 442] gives 0.20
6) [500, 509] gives -0.43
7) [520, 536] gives 0.11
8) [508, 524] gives -0.36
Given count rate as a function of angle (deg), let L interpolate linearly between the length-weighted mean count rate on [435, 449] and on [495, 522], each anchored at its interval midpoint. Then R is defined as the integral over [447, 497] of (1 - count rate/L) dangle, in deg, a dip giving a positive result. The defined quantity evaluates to 1.8 deg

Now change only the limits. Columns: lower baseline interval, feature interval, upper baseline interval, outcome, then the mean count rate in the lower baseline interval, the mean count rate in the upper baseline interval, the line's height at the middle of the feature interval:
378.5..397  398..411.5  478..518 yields 0.22 deg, 0.997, 1.12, 1.02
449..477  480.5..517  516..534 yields -2.75 deg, 0.961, 1.1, 1.04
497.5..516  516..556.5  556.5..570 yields 0.75 deg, 1.12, 1.14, 1.13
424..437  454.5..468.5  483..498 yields 1.51 deg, 0.98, 1.13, 1.06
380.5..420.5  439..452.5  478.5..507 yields 0.85 deg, 0.983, 1.12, 1.05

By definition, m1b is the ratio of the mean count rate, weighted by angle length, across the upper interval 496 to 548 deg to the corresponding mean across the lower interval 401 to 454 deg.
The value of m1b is 1.1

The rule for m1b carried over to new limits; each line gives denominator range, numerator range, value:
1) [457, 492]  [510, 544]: 1.08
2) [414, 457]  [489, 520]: 1.16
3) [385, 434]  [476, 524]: 1.15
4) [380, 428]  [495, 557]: 1.14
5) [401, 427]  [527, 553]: 1.15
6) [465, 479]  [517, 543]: 1.11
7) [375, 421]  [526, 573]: 1.13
